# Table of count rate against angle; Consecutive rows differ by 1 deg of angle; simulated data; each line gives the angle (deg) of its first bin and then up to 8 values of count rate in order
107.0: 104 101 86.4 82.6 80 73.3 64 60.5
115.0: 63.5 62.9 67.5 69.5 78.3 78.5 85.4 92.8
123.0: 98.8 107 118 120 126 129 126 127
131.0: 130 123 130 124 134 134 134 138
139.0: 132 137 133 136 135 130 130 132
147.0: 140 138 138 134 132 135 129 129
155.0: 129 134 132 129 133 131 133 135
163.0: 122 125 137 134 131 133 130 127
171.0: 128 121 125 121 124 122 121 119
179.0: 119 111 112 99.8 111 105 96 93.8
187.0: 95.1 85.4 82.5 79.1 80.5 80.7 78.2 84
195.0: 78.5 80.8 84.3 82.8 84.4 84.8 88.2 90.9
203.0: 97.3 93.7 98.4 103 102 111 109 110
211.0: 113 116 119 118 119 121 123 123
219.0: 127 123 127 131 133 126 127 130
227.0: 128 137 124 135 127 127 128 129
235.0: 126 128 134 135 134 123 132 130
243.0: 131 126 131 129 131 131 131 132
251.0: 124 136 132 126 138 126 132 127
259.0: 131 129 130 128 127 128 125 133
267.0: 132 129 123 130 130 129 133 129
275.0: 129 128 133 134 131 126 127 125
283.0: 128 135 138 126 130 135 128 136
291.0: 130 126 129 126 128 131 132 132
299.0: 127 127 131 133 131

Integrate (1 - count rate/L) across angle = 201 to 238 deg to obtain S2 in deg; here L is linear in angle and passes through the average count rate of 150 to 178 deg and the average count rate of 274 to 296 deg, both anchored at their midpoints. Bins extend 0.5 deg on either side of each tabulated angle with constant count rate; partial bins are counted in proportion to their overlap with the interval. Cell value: 2.8 deg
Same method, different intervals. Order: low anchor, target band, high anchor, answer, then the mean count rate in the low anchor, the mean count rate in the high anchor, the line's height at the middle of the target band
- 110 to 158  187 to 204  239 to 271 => 5.3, 115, 130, 122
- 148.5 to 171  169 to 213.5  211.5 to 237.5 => 9.4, 131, 126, 129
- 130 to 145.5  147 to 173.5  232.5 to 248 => 0.1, 132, 130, 131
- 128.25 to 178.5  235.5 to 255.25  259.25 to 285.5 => -0.1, 130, 130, 130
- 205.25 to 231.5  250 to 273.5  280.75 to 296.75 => -0.5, 121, 130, 127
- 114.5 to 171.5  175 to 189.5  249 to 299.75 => 2.2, 122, 130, 124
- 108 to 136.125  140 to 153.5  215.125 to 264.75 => -3.8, 98.6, 129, 105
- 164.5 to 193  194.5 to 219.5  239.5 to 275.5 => 3.1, 111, 130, 118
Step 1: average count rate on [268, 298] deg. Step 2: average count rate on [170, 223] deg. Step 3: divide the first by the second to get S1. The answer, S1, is 1.2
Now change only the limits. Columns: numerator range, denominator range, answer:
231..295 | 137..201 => 1.11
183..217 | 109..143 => 0.91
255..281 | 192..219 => 1.29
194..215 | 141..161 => 0.74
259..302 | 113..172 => 1.08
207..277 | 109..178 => 1.08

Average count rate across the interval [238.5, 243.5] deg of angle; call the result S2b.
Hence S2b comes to 130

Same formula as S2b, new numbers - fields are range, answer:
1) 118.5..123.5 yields 86.8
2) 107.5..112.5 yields 84.7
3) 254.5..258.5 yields 131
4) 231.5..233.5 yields 128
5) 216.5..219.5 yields 124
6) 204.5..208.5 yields 104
